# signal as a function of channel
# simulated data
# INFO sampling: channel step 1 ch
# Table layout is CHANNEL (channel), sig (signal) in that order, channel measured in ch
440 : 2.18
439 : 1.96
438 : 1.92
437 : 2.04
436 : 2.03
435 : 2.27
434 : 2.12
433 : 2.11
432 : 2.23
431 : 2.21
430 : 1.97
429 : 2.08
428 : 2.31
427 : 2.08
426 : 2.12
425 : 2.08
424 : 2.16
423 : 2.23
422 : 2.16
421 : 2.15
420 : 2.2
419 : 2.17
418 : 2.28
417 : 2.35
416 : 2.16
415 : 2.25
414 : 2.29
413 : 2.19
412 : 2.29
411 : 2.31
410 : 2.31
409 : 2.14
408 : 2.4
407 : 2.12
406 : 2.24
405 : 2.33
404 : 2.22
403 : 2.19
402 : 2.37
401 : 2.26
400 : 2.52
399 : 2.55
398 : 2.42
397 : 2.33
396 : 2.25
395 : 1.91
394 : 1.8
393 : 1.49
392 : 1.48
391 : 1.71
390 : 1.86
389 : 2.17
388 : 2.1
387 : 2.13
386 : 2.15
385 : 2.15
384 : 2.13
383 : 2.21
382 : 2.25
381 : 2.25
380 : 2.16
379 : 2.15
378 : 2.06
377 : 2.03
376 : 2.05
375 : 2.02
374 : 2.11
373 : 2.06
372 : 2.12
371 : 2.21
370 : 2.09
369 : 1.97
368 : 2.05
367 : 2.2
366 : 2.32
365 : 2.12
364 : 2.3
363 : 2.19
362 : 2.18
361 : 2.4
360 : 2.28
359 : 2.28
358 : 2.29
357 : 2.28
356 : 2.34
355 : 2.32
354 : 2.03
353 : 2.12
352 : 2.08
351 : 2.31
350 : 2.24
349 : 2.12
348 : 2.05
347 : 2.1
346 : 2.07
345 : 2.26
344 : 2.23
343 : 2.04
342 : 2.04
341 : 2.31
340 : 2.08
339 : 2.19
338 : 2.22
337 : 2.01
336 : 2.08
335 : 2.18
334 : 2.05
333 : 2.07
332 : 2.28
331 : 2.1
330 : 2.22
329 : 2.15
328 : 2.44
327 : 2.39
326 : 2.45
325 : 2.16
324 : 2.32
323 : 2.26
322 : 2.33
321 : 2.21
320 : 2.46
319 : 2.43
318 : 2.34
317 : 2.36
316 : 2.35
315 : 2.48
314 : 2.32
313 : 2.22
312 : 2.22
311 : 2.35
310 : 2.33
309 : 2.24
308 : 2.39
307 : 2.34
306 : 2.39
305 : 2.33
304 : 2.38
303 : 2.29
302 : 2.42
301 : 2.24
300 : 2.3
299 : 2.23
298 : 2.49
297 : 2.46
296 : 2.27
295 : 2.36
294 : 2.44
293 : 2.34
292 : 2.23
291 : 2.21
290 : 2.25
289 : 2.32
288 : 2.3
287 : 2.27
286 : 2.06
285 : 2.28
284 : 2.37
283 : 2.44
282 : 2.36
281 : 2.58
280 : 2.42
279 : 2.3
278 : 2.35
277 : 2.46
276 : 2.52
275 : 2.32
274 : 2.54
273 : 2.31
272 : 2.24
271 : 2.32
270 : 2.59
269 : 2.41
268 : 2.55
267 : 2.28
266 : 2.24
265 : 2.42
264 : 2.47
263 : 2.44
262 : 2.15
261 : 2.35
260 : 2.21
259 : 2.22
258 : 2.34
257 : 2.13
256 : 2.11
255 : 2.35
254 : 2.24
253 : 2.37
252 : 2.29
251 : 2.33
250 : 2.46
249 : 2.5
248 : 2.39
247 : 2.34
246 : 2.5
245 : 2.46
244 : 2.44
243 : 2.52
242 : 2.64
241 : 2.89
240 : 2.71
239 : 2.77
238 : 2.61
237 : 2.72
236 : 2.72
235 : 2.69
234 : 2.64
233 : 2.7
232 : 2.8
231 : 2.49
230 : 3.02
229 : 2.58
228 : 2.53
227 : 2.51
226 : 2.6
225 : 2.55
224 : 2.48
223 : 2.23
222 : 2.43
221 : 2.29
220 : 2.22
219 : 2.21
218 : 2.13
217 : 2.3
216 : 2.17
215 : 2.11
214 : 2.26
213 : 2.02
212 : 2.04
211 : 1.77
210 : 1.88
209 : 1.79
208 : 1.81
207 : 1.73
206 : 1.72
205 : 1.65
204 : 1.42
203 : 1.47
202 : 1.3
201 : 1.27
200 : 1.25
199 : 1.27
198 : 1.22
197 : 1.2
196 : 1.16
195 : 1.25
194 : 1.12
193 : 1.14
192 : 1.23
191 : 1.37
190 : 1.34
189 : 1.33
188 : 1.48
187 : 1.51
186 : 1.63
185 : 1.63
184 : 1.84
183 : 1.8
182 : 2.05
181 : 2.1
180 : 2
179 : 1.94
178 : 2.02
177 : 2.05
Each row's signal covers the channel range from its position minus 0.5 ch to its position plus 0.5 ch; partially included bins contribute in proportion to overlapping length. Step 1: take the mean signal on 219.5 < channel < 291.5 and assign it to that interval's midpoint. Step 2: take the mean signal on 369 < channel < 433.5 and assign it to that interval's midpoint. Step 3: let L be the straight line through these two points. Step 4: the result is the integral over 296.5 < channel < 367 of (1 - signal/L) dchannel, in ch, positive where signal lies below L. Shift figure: 1.0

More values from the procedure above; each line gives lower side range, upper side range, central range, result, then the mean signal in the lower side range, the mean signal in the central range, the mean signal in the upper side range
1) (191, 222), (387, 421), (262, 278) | -4.82 ch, 1.69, 2.4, 2.17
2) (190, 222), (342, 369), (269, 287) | -4.24 ch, 1.68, 2.38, 2.19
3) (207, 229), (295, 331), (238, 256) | -1.88 ch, 2.2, 2.48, 2.33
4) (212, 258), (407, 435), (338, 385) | 2.28 ch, 2.45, 2.17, 2.2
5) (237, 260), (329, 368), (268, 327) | -0.87 ch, 2.44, 2.35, 2.18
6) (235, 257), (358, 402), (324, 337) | 0.31 ch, 2.49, 2.21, 2.13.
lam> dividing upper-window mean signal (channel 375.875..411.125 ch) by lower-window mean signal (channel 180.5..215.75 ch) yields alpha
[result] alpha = 1.4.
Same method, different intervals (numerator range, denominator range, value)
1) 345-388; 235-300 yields 0.90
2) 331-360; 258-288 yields 0.92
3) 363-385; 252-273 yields 0.92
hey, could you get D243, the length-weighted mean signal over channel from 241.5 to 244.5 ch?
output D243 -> 2.53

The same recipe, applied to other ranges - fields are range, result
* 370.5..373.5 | 2.13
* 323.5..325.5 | 2.24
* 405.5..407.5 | 2.18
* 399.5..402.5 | 2.38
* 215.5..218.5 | 2.2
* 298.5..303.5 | 2.3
